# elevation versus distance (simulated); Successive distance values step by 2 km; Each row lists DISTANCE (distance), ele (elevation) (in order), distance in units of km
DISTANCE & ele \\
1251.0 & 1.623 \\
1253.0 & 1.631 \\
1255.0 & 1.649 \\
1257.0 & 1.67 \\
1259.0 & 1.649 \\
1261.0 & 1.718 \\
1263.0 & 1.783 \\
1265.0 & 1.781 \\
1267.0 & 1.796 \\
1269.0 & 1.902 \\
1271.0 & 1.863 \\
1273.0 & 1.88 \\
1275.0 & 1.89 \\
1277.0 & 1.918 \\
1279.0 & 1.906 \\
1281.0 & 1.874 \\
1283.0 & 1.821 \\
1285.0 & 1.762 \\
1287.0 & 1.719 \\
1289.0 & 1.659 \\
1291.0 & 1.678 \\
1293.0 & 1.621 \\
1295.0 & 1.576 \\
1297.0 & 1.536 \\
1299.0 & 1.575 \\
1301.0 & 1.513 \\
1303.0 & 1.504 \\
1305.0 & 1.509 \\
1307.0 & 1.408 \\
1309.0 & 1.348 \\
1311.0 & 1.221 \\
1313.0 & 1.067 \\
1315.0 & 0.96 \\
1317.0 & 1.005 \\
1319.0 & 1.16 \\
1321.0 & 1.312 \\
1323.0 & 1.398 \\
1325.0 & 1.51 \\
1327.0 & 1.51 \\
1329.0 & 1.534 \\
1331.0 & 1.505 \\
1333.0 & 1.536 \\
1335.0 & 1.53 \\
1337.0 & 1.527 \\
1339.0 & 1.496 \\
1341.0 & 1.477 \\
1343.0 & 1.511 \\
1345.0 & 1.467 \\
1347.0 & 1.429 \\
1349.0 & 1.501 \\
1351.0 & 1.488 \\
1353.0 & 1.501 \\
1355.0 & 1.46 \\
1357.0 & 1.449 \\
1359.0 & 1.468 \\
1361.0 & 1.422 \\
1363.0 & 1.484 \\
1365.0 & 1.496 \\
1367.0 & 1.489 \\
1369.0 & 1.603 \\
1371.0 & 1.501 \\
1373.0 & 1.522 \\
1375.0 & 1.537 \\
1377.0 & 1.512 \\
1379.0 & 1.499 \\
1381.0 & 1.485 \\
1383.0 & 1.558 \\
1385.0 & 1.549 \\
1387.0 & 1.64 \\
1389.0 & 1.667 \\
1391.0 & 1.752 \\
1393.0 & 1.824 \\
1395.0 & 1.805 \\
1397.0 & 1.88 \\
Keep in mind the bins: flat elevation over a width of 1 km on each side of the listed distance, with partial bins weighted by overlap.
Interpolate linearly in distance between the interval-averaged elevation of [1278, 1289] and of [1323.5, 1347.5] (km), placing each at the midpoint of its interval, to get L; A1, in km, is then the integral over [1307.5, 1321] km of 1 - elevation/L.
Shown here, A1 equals 3.9 km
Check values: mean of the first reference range 1.8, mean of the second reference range 1.5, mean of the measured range 1.15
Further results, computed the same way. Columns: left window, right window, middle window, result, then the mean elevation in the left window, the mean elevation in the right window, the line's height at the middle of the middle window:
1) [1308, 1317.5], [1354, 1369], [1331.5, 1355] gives -2.7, 1.13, 1.48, 1.35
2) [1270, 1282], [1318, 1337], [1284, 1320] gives 5.2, 1.89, 1.45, 1.67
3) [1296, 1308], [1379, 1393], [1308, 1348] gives 4.3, 1.51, 1.62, 1.54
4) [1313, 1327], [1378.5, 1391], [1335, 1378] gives -2.0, 1.23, 1.58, 1.43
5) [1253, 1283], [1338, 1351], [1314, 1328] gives 2.8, 1.8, 1.48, 1.58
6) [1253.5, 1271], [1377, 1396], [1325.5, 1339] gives 1.3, 1.75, 1.64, 1.68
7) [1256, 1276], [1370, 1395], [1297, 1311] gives 2.2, 1.79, 1.6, 1.73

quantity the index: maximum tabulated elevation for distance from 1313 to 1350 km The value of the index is 1.536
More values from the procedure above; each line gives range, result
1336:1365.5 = 1.527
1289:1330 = 1.678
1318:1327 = 1.51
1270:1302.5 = 1.918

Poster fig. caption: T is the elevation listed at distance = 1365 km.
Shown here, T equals 1.496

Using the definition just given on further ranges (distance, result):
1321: 1.312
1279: 1.906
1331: 1.505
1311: 1.221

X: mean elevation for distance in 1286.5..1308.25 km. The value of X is 1.57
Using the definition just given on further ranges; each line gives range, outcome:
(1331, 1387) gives 1.5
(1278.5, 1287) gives 1.82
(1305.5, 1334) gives 1.32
